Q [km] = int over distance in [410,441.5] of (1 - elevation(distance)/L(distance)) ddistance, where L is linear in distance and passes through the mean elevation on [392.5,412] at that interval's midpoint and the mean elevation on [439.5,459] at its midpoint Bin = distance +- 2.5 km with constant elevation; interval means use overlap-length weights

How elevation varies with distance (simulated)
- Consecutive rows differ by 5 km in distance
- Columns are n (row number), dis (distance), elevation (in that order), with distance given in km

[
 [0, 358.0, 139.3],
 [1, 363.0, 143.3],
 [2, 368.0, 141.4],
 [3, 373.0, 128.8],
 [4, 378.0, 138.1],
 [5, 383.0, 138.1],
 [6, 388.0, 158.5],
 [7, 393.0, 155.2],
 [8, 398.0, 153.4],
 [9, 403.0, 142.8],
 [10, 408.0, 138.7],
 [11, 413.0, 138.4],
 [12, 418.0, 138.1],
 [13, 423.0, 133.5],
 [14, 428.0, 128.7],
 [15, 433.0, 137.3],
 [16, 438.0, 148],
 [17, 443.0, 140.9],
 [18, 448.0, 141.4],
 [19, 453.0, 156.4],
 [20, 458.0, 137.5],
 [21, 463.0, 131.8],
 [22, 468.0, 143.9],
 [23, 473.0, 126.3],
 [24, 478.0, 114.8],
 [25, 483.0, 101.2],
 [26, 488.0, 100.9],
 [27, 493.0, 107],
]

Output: 1.72 km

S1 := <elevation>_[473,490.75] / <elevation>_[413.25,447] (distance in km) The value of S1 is 0.79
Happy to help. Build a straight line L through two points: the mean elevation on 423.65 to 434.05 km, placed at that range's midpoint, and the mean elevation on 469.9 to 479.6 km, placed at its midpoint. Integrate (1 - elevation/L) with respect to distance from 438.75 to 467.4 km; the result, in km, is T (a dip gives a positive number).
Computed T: -3.36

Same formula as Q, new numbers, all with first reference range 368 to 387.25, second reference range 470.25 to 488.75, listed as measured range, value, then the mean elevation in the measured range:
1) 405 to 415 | -0.69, 139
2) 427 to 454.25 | -4.54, 142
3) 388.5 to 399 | -1.67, 155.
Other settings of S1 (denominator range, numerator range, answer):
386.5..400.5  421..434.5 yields 0.85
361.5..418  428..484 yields 0.94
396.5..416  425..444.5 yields 0.97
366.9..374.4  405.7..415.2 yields 1.03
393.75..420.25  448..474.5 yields 0.98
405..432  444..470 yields 1.05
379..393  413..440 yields 0.92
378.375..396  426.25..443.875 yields 0.93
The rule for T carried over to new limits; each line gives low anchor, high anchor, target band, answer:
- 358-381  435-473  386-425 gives -1.5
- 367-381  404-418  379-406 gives -2.3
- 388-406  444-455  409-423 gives 1.2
